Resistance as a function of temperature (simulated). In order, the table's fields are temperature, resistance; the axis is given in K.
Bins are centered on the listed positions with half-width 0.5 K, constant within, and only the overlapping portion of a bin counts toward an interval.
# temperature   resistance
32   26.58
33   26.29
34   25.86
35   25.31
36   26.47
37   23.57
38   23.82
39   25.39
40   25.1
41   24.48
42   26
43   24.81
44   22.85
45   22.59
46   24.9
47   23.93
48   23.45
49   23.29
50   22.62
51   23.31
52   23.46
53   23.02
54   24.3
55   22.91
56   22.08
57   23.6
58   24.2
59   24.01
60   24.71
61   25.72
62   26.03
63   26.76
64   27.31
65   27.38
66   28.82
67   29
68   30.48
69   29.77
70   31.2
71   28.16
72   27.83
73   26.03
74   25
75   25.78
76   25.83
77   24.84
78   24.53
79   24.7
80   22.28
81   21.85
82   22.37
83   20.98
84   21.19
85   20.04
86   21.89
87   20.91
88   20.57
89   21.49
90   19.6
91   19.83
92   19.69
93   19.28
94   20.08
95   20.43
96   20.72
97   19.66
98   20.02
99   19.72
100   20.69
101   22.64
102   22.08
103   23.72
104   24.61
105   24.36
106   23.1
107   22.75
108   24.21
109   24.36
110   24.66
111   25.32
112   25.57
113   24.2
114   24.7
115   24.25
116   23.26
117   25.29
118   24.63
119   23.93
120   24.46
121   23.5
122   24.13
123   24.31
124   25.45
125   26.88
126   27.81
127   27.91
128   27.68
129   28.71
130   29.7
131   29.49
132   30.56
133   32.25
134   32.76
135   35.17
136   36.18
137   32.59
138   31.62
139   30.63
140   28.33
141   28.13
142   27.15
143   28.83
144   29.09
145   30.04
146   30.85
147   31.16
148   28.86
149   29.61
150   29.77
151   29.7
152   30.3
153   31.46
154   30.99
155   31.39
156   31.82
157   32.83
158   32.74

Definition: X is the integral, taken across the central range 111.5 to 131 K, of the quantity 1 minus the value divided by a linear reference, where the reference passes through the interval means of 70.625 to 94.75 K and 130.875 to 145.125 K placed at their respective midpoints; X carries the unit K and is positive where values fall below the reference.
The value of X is 1.9 K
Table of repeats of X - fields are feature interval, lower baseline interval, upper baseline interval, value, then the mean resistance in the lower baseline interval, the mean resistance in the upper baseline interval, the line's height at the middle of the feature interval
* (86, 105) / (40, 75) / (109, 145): 4.0 K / 25.4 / 27.7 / 26.7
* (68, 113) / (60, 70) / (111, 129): 6.0 K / 27.9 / 25.3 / 26.7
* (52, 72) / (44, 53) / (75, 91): -2.9 K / 23.4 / 22.2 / 22.9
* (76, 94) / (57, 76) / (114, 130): 3.3 K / 27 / 25.6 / 26.5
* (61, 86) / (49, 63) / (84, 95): -4.0 K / 23.9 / 20.4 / 22.1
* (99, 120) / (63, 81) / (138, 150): 3.3 K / 26.8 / 29.4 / 28.2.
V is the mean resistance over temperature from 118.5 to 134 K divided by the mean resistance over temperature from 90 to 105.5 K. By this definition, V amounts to 1.29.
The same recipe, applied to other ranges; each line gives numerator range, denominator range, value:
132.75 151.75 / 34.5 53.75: 1.27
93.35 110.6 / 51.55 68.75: 0.87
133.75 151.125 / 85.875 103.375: 1.48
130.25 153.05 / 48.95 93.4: 1.26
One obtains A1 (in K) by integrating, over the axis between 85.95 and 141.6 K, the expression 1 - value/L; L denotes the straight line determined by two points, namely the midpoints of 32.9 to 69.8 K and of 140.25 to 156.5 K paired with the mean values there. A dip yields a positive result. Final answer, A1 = 6.4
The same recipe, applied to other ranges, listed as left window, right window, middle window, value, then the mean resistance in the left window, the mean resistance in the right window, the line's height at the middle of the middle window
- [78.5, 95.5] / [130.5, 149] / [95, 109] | 0.9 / 21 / 30.7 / 23.8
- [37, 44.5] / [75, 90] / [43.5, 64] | -0.1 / 24.6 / 22.4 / 23.9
